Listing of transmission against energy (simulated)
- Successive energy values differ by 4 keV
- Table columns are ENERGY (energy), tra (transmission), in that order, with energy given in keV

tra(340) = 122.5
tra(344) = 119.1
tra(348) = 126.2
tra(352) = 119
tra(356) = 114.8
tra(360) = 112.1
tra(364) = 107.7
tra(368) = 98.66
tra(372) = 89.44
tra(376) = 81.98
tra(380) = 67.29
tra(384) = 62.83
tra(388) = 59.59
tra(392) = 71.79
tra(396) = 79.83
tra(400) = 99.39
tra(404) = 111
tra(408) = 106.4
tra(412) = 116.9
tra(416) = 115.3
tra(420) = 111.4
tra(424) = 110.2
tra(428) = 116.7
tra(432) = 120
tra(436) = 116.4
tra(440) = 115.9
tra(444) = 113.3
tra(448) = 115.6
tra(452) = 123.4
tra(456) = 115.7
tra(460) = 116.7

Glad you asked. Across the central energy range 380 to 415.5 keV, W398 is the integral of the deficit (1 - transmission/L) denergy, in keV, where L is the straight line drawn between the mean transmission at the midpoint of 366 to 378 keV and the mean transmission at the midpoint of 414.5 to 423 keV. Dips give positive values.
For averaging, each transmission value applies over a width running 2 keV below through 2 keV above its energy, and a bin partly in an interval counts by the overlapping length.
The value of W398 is 5.2 keV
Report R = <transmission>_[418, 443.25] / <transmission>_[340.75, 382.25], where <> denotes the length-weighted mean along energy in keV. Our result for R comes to 1.11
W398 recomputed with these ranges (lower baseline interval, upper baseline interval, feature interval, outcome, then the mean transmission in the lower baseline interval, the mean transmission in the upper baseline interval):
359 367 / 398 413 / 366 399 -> 9.4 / 108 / 108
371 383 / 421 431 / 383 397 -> 3.1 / 77.4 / 114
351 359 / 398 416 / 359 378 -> 2.8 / 116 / 109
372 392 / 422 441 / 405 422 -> -2.3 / 70.5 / 116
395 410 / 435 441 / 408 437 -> -1.4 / 100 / 116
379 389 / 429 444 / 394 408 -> -3.0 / 63.2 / 117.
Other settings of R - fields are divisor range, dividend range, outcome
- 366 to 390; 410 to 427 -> 1.48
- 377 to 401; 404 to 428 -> 1.54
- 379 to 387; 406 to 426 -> 1.75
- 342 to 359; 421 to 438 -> 0.97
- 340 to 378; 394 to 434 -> 1.00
